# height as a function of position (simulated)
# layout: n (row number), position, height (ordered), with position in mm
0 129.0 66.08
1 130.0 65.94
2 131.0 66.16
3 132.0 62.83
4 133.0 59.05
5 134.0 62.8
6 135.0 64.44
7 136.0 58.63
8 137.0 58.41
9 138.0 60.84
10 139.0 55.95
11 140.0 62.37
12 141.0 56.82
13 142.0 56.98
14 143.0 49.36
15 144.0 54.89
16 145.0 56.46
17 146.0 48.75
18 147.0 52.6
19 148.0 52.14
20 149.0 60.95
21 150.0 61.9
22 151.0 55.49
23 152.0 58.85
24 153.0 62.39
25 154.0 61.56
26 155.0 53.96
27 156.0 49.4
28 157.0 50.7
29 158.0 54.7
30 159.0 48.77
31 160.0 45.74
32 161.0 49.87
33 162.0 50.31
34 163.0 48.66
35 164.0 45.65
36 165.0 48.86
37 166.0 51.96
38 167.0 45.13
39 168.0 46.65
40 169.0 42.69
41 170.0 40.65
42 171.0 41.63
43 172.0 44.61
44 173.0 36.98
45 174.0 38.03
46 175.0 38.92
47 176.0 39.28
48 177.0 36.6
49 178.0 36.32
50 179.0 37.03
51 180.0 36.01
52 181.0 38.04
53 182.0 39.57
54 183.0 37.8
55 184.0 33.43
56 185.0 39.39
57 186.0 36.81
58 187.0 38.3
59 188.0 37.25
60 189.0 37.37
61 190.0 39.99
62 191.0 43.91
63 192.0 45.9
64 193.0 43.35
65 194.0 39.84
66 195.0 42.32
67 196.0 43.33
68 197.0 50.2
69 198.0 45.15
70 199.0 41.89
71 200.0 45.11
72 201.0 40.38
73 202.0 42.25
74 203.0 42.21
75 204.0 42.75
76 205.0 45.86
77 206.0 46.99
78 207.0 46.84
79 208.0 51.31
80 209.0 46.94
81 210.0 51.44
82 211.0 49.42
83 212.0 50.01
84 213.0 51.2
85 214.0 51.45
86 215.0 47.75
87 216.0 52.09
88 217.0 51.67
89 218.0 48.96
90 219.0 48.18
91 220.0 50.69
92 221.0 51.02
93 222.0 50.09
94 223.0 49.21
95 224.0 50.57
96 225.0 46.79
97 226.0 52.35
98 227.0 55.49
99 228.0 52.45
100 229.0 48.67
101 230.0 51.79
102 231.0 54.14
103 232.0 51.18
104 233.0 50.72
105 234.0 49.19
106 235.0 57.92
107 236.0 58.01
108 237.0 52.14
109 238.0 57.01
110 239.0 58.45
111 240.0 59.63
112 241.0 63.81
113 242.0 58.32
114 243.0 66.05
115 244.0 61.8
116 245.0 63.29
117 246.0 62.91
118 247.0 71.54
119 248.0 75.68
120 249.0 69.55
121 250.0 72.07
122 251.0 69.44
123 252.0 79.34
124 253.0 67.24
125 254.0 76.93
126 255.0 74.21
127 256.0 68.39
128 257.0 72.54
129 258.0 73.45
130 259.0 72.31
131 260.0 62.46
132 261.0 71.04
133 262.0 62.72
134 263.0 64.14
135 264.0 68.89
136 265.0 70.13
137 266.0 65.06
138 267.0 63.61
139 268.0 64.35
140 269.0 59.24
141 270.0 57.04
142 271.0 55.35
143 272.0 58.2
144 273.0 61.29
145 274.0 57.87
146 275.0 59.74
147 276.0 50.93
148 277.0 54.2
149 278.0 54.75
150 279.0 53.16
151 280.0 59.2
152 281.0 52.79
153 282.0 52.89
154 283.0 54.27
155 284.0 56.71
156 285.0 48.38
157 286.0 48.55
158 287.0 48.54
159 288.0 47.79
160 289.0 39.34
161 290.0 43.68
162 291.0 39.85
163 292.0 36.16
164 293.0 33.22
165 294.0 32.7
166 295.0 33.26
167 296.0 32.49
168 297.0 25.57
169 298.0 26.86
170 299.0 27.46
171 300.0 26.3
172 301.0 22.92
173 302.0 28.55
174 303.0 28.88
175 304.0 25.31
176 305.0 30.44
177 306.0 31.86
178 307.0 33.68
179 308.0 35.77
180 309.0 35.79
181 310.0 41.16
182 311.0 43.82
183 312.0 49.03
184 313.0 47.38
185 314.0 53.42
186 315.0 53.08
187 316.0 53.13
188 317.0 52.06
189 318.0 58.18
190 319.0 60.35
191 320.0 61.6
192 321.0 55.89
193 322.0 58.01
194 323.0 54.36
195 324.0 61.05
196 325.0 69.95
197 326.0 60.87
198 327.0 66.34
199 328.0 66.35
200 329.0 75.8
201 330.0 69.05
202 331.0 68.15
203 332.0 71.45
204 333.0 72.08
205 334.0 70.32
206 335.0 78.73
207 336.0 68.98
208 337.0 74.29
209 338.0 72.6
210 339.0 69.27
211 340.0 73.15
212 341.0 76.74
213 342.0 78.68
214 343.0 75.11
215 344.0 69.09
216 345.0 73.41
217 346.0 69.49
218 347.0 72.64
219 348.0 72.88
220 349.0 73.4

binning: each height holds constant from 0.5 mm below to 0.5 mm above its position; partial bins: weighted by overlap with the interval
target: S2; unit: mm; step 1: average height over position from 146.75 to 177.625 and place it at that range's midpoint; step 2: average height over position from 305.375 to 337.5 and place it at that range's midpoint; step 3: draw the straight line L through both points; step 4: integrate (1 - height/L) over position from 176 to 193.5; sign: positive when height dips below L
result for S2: 4.0 mm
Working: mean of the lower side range 48.8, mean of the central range 38.7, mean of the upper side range 57.8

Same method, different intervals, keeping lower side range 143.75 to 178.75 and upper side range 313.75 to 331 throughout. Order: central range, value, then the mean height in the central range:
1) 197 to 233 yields 2.8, 48.7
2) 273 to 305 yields 8.8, 42.1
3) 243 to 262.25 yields -4.9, 69.8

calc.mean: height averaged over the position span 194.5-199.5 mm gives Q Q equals 44.6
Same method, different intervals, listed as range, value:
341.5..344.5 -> 74.3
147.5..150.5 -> 58.3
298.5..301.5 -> 25.6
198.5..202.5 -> 42.4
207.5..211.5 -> 49.8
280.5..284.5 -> 54.2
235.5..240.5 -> 57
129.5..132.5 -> 65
